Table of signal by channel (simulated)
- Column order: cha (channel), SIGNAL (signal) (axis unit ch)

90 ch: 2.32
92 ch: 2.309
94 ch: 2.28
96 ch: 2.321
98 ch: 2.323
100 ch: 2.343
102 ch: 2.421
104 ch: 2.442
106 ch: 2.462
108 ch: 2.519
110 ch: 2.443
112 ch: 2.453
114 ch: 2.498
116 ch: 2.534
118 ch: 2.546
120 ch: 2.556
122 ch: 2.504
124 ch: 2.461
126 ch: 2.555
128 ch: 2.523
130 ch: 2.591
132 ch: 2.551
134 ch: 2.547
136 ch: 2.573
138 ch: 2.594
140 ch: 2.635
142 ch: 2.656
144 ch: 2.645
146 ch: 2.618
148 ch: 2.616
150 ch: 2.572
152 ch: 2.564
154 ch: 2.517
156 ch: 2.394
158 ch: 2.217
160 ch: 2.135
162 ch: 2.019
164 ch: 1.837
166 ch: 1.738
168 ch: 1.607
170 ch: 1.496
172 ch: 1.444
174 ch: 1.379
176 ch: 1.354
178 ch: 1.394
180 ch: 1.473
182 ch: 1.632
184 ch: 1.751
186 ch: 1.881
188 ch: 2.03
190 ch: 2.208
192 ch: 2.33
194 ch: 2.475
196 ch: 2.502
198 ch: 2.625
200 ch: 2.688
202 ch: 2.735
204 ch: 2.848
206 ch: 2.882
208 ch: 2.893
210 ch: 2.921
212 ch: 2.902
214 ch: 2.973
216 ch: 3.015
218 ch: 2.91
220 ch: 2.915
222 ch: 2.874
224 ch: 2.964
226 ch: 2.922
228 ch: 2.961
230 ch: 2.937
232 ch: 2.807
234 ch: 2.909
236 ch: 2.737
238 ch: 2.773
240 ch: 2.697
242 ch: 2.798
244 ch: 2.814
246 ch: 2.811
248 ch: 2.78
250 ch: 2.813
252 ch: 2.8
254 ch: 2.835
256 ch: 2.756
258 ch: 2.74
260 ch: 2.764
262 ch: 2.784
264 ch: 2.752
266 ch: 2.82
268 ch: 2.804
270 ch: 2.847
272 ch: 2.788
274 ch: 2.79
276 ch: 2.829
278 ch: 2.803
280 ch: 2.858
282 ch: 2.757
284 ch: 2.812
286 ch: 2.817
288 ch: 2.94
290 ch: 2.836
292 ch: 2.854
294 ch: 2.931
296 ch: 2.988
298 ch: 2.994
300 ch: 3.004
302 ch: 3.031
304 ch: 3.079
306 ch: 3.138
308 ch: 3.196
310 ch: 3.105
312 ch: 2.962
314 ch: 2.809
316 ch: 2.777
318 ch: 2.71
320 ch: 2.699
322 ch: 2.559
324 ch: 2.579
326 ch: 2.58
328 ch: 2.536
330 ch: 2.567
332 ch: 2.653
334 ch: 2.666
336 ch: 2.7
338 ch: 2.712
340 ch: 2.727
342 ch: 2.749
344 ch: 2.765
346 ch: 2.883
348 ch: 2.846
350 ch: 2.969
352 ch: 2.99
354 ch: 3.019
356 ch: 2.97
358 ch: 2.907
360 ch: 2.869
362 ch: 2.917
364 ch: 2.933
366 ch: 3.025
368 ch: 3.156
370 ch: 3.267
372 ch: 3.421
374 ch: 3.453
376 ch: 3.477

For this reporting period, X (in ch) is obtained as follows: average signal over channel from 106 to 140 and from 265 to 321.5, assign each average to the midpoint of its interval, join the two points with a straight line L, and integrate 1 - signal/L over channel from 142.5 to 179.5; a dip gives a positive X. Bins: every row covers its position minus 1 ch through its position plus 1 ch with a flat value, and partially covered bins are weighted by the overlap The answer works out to 8.14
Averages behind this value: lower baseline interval 2.53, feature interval 2.03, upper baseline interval 2.89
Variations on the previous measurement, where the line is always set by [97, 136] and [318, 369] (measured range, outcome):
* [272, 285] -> -0.5 ch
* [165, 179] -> 5.9 ch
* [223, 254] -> -2.1 ch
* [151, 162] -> 0.9 ch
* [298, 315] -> -1.8 ch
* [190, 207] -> -0.1 ch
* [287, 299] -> -0.9 ch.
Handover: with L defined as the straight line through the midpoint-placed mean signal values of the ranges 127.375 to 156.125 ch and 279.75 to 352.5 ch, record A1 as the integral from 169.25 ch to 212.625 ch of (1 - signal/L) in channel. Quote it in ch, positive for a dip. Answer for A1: 7.9 ch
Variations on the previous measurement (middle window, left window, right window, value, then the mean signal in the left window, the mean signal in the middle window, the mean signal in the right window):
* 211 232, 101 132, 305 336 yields -2.33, 2.5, 2.93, 2.77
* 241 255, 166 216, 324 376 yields -2.08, 2.19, 2.81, 2.9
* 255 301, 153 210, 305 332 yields -4.59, 2.1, 2.84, 2.78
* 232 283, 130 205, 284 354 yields -4.30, 2.2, 2.79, 2.84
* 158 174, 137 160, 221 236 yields 5.20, 2.53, 1.76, 2.9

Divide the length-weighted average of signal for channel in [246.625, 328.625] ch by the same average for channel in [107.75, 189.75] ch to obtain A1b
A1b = 1.28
